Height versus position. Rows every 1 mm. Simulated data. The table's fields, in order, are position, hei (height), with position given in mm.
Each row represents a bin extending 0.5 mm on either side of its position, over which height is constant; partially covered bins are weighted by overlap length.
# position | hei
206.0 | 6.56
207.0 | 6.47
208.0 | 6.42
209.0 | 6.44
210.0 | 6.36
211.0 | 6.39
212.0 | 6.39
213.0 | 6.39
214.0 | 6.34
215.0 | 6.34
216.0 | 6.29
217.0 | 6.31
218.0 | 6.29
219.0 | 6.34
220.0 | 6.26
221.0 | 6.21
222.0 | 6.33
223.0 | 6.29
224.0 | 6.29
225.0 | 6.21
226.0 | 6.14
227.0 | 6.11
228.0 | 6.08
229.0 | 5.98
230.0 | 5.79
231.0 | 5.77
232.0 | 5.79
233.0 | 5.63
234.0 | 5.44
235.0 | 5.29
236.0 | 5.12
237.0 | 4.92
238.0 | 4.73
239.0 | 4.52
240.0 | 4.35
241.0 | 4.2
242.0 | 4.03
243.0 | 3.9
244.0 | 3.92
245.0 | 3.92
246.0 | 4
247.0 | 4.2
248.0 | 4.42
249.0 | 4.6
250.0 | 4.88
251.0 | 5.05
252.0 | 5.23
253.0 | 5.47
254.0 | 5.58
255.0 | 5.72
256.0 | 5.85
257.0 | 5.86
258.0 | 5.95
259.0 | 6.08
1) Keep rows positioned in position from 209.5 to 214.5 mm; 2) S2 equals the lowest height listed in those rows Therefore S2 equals 6.34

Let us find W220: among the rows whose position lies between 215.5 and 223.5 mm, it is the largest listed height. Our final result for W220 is 6.34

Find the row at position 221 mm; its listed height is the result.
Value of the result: 6.21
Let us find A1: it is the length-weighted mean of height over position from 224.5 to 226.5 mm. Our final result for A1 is 6.17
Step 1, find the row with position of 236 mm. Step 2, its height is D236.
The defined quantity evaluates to 5.12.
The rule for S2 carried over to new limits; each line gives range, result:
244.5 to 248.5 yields 3.92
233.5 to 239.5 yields 4.52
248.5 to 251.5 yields 4.6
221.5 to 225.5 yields 6.21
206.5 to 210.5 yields 6.36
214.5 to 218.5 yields 6.29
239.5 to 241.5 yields 4.2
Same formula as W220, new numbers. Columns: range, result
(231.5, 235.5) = 5.79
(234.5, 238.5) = 5.29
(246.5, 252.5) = 5.23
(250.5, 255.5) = 5.72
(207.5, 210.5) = 6.44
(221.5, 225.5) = 6.33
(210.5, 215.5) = 6.39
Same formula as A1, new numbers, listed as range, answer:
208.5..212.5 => 6.4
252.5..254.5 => 5.53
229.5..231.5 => 5.78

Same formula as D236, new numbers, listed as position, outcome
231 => 5.77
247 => 4.2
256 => 5.85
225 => 6.21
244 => 3.92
